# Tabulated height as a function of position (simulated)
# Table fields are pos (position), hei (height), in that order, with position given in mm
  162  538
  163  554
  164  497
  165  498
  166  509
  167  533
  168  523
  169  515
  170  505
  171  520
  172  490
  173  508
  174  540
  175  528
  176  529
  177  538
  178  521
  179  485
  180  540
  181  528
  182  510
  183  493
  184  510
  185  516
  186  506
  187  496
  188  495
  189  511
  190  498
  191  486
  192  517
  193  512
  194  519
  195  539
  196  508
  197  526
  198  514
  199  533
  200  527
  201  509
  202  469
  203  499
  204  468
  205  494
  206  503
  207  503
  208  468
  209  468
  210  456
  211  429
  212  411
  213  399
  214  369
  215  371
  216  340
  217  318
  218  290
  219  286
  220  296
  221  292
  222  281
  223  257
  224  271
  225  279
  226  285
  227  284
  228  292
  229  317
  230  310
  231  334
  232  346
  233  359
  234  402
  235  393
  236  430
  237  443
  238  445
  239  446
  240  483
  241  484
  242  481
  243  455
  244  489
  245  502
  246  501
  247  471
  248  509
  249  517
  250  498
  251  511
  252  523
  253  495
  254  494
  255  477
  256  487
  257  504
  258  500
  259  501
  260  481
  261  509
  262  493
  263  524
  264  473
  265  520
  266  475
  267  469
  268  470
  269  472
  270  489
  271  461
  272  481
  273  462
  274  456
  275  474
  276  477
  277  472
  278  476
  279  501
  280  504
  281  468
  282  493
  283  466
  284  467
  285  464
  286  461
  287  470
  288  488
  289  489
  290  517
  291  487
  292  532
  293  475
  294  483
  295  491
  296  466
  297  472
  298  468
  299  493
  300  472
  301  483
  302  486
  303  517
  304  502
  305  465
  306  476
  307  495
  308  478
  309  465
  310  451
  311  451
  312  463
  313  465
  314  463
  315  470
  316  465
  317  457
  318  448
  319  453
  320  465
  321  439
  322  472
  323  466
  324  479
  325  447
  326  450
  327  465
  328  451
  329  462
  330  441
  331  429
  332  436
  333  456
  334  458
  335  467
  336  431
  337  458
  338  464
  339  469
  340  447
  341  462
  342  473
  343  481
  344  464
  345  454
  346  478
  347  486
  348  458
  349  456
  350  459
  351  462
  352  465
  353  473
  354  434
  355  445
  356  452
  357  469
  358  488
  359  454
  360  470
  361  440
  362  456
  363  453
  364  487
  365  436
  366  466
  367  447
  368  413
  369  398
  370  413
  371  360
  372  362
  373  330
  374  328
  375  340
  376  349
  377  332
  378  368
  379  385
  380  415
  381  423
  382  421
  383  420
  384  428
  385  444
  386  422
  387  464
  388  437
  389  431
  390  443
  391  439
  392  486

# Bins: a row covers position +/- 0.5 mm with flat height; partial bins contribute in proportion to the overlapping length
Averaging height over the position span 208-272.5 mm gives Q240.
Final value 424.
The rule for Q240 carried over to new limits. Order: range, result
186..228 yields 426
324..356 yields 458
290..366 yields 466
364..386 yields 397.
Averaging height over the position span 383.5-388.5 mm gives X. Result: 439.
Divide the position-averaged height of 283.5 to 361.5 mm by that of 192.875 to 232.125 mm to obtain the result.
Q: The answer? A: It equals 1.16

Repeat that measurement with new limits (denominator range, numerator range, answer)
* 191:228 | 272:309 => 1.16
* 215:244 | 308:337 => 1.28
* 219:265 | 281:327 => 1.12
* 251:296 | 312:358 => 0.95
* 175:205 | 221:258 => 0.82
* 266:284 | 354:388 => 0.88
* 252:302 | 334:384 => 0.90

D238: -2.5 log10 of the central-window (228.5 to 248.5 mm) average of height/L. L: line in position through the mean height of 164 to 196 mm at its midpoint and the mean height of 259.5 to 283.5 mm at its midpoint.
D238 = 0.15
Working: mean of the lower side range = 513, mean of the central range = 430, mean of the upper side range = 482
